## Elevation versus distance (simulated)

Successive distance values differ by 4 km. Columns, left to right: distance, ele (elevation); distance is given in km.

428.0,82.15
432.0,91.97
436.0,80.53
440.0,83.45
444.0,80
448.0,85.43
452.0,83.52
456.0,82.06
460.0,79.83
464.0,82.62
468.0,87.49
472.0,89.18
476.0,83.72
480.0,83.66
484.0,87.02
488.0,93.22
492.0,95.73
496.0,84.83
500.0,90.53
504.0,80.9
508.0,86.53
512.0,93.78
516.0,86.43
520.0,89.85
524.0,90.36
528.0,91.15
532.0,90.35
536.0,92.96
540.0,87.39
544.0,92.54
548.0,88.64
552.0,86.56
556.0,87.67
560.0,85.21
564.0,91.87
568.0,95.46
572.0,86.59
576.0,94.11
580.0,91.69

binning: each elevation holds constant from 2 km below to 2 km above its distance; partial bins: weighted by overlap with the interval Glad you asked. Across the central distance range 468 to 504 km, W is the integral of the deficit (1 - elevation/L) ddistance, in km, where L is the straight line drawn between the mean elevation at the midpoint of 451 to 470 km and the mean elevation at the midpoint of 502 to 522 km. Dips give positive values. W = -1.2 km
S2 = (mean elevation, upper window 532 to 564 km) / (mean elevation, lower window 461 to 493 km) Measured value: 1.0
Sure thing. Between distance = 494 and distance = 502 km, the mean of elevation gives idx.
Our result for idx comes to 87.7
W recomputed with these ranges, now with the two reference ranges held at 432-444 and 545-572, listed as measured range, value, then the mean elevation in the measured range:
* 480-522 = -1.1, 88.6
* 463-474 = -0.3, 86.8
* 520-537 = -0.6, 90.9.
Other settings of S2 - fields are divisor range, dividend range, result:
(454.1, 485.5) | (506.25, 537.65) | 1.07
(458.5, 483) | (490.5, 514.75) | 1.05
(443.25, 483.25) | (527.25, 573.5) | 1.07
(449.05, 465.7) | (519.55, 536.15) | 1.10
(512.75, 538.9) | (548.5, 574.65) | 0.99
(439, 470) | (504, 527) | 1.07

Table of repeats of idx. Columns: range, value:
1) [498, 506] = 85.7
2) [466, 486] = 86.2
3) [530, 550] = 90.4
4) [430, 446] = 84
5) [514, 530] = 89.4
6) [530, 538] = 91.7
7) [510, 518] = 90.1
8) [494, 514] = 87.3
